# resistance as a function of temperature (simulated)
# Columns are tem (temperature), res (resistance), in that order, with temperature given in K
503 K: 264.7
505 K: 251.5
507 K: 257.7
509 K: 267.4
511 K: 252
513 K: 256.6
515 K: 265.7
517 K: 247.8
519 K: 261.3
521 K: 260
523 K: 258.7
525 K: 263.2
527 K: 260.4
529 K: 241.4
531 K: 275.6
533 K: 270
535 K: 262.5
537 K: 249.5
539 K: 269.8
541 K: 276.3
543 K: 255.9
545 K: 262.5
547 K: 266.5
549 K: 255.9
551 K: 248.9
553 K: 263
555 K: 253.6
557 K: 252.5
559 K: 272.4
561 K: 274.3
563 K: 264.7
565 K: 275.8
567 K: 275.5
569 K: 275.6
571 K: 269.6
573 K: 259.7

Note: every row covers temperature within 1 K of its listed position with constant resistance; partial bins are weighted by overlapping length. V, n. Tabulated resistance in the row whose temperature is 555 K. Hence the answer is 253.6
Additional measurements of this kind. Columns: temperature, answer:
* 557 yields 252.5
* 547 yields 266.5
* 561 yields 274.3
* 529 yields 241.4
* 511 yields 252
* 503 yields 264.7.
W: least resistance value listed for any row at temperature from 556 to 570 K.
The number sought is 252.5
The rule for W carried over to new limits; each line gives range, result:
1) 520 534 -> 241.4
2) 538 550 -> 255.9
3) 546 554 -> 248.9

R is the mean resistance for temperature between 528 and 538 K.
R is 260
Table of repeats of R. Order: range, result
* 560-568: 273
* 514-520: 258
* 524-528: 262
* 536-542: 265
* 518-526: 261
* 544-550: 262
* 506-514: 258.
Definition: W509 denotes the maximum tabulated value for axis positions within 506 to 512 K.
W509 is 267.4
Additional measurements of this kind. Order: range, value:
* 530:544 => 276.3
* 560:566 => 275.8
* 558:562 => 274.3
